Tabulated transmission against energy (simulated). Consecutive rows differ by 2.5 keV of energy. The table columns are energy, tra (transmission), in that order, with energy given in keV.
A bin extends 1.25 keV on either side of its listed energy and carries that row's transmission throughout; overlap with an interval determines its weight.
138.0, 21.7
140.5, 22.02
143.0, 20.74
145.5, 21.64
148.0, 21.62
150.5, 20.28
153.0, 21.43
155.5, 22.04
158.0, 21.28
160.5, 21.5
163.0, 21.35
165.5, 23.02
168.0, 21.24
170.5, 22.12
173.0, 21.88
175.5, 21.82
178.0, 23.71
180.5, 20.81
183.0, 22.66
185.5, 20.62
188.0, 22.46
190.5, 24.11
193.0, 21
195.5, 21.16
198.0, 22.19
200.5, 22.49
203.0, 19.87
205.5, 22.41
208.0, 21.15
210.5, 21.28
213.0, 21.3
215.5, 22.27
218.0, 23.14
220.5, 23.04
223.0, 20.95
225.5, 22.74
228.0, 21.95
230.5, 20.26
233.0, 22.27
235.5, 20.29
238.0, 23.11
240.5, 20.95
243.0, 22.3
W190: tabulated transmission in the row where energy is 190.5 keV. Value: 24.11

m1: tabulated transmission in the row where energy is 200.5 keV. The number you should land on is 22.49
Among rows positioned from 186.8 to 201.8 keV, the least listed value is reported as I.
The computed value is 21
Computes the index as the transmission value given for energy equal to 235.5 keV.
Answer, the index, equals 20.29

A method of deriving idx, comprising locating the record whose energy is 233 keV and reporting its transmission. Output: 22.27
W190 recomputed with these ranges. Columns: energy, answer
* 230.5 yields 20.26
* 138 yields 21.7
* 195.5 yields 21.16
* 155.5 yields 22.04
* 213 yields 21.3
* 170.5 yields 22.12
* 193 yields 21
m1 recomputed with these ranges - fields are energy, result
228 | 21.95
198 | 22.19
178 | 23.71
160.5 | 21.5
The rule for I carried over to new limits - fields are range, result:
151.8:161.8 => 21.28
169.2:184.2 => 20.81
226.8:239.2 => 20.26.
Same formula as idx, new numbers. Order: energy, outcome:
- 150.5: 20.28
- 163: 21.35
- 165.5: 23.02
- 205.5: 22.41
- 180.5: 20.81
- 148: 21.62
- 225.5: 22.74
